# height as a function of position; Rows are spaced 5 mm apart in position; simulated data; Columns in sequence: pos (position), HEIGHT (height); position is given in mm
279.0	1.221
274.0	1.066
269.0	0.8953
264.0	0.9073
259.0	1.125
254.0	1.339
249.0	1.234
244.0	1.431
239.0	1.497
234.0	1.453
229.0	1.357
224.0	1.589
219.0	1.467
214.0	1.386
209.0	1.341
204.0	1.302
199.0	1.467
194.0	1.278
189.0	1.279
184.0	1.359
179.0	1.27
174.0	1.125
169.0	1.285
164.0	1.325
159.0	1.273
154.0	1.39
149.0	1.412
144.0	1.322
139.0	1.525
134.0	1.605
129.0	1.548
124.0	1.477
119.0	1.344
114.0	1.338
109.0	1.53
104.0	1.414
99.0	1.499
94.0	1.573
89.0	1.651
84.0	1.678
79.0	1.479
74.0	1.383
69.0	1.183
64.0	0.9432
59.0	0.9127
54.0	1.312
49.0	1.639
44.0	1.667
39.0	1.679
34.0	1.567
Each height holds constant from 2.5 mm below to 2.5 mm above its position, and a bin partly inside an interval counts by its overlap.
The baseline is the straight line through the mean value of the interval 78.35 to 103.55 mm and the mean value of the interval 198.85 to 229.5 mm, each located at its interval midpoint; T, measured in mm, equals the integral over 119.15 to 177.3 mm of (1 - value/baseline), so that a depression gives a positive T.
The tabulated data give 4.4 mm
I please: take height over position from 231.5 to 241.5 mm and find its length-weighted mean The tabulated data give 1.48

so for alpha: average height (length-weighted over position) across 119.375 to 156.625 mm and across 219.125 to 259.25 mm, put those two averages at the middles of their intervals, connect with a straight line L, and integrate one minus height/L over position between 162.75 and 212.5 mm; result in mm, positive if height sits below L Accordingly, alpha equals 4.4 mm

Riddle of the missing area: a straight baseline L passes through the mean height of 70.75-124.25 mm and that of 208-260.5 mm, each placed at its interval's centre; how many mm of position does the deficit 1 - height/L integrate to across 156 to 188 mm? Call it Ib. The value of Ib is 3.5 mm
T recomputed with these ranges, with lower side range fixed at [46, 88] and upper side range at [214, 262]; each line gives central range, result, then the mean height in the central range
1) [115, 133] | -1.5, 1.46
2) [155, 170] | 0.6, 1.3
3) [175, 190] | 0.9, 1.29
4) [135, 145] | -0.8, 1.47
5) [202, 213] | 0.3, 1.33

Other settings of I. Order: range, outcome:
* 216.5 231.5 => 1.47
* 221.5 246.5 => 1.47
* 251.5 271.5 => 1.07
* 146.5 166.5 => 1.35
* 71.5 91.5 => 1.55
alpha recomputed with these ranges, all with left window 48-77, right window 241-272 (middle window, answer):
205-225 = -4.34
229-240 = -2.64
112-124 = -1.73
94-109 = -3.58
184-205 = -2.87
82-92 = -3.77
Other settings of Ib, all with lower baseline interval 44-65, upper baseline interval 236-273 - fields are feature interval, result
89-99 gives -2.5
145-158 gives -1.4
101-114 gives -2.0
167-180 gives 0.1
